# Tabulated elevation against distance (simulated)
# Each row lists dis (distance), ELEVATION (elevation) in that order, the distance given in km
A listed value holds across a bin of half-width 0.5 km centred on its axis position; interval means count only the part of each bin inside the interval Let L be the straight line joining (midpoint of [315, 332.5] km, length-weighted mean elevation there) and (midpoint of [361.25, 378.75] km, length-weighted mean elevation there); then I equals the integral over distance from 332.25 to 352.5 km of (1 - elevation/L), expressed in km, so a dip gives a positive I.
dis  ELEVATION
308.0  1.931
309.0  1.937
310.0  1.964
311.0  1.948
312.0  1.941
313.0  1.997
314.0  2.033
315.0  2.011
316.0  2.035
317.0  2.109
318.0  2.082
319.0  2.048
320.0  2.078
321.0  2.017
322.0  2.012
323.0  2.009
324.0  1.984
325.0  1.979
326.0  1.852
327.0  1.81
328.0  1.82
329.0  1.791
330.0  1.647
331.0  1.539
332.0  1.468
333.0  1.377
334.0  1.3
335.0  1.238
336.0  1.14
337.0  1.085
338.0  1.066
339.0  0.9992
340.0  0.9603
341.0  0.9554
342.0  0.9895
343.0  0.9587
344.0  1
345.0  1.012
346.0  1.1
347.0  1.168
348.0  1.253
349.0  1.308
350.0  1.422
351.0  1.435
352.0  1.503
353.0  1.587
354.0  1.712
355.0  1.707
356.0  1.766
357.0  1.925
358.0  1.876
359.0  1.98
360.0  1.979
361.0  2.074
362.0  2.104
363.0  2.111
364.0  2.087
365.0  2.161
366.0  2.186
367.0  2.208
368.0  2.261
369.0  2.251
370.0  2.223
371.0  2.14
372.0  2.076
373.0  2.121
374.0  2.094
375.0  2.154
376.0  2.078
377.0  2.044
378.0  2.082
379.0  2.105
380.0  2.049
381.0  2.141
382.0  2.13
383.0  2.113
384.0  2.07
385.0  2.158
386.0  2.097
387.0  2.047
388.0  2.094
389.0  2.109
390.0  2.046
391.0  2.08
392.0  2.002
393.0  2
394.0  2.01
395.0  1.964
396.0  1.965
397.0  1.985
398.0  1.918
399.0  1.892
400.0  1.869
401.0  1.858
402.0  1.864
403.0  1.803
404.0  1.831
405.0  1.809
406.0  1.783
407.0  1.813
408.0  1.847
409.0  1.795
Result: 8.4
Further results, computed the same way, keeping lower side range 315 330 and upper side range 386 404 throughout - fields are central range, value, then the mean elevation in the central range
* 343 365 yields 3.9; 1.62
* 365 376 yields -1.1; 2.17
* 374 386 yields -0.8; 2.1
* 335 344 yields 4.3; 1.03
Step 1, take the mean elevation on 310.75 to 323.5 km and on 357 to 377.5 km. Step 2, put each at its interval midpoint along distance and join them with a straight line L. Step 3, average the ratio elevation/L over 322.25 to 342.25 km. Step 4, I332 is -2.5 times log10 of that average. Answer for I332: 0.365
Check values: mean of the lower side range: 2.03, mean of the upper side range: 2.11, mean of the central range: 1.46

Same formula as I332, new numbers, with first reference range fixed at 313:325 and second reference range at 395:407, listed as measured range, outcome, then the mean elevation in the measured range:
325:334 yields 0.209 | 1.66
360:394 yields -0.102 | 2.11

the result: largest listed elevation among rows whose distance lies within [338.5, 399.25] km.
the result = 2.261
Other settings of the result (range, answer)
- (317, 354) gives 2.109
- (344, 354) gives 1.712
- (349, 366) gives 2.186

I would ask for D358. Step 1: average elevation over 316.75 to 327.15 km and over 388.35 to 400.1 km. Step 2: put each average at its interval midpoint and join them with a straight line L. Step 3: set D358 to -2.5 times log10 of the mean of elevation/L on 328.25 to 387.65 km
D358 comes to 0.16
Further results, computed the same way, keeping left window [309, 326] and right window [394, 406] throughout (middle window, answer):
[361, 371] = -0.123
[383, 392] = -0.097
